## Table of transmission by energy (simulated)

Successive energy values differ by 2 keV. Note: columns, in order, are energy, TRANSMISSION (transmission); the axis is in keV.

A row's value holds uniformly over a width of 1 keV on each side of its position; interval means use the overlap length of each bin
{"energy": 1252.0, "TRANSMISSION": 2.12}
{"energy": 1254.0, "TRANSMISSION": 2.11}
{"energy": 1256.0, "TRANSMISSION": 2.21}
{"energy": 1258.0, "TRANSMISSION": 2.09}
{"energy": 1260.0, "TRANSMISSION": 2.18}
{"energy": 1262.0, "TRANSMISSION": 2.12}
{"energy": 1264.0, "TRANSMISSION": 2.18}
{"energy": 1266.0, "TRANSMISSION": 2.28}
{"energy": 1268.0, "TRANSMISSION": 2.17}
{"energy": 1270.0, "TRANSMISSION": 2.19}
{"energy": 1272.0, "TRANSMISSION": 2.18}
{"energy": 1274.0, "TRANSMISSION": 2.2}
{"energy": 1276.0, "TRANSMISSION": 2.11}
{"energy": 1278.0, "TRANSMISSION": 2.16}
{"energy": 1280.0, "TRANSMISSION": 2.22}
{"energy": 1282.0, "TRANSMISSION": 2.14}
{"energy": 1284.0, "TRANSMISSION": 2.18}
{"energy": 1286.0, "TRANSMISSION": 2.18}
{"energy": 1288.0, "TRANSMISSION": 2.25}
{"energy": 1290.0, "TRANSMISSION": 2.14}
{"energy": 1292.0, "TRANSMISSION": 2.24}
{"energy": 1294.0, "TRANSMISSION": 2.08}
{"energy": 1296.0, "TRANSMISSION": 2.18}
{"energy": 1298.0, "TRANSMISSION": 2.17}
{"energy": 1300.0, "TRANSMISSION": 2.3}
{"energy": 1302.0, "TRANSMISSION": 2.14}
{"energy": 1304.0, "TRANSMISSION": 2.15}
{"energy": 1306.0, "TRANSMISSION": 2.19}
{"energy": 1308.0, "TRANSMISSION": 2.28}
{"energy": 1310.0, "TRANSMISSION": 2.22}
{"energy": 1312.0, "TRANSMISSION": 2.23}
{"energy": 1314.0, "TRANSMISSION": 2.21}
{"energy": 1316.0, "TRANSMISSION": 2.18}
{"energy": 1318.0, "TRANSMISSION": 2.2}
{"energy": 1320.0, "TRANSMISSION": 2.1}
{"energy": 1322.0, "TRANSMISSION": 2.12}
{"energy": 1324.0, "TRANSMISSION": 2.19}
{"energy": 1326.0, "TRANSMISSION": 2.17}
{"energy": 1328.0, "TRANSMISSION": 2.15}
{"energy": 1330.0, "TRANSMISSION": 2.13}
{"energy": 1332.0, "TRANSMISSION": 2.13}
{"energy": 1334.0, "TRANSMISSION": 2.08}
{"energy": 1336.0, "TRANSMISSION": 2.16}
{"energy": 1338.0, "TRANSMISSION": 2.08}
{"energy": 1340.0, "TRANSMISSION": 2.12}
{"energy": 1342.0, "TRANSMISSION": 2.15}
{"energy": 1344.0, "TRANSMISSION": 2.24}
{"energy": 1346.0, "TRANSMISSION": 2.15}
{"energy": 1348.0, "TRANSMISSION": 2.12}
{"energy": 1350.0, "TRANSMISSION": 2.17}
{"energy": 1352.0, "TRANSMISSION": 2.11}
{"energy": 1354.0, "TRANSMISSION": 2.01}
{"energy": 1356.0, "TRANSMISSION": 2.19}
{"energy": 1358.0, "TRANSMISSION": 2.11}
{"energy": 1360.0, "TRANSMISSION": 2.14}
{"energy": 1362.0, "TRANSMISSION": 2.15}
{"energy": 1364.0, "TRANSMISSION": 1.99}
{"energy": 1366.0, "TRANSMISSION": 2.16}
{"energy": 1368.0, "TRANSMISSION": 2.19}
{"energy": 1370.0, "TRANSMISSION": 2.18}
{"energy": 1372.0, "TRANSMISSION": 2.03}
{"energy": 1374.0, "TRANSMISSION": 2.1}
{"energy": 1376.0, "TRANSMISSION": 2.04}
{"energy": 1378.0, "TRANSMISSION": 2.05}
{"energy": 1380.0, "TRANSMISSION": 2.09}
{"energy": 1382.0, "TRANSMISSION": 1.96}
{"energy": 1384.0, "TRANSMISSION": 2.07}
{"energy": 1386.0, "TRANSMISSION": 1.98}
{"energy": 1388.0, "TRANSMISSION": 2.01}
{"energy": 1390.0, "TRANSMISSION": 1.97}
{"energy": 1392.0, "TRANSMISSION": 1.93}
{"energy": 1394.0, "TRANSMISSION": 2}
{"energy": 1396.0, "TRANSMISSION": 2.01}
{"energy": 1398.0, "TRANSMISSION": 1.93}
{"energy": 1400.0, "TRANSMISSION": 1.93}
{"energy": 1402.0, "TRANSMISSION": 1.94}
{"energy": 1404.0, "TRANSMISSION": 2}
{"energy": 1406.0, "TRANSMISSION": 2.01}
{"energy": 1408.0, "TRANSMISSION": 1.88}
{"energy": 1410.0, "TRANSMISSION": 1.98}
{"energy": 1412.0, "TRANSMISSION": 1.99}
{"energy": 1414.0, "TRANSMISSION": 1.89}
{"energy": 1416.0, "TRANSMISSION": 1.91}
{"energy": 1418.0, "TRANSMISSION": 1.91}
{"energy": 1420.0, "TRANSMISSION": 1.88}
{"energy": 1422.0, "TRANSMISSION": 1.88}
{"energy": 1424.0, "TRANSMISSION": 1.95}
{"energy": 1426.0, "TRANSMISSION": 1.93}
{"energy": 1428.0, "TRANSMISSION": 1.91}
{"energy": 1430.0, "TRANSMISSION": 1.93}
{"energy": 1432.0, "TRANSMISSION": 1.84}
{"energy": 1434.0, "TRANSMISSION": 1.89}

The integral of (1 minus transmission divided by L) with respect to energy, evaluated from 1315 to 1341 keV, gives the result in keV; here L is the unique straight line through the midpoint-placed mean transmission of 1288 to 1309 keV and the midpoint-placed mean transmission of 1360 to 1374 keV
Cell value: 0.2 keV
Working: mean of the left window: 2.19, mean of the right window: 2.12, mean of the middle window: 2.14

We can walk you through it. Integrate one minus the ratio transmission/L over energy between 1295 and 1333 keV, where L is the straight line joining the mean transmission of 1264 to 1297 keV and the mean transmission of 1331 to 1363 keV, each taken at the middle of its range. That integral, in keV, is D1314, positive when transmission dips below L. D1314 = -0.4 keV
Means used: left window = 2.18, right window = 2.13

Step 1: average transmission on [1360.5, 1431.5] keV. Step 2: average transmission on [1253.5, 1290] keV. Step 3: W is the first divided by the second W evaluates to 0.92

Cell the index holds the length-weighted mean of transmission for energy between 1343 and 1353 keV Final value 2.16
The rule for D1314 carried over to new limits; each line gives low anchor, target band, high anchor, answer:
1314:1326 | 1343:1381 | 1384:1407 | -1.05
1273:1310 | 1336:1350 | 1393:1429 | -0.45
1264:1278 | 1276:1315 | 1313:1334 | -0.35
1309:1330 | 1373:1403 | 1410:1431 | 0.03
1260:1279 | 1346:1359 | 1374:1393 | -0.39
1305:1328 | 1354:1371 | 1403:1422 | -0.53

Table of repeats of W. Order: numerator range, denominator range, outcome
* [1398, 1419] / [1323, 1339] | 0.91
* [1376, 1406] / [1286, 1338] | 0.92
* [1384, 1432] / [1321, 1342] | 0.91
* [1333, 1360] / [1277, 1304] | 0.98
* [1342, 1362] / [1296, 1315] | 0.97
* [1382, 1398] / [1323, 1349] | 0.93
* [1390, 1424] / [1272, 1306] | 0.89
